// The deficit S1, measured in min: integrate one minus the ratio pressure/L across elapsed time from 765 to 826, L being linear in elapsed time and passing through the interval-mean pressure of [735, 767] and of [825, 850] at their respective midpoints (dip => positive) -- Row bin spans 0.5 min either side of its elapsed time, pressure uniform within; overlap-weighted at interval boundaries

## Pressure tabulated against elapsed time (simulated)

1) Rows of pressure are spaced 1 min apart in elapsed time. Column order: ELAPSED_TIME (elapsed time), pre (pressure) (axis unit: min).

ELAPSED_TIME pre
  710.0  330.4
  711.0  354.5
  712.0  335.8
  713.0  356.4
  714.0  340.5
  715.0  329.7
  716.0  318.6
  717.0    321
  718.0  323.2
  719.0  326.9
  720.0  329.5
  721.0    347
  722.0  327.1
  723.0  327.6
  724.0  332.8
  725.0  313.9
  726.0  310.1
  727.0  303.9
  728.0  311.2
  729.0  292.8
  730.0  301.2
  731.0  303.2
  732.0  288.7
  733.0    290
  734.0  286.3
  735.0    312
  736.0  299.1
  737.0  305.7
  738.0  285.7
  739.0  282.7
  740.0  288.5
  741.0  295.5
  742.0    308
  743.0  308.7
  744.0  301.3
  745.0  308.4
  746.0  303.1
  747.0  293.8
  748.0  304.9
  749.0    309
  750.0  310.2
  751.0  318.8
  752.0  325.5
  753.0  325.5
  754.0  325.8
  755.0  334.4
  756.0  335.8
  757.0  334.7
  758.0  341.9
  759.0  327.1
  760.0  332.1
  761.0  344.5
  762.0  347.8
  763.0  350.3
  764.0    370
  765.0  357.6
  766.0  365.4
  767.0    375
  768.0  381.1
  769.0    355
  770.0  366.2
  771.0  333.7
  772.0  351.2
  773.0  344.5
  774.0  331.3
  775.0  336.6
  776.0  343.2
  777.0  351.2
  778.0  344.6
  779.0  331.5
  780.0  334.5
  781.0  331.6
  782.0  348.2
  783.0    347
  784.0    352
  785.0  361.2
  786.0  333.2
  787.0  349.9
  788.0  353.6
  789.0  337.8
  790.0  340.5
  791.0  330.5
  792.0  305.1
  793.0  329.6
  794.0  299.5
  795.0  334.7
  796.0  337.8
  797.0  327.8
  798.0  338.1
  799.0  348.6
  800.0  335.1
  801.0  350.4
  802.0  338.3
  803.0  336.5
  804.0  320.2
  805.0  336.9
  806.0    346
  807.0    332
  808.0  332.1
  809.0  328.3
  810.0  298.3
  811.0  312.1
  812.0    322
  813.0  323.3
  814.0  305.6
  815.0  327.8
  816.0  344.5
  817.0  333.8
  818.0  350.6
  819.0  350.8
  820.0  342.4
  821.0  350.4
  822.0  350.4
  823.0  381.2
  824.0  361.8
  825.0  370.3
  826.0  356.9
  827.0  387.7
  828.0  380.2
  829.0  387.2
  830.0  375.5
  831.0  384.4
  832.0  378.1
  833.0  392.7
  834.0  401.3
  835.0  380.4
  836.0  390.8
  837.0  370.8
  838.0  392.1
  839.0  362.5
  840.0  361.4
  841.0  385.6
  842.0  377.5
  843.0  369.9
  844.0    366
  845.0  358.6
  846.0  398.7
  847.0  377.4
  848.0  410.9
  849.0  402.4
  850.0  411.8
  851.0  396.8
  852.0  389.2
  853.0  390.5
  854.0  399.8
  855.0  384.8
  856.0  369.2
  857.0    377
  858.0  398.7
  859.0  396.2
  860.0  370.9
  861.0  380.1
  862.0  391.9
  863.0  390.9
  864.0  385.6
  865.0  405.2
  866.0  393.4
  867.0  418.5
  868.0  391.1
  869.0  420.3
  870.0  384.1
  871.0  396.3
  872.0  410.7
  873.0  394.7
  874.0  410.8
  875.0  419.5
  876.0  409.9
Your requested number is 1.9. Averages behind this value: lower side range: 321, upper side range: 382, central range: 341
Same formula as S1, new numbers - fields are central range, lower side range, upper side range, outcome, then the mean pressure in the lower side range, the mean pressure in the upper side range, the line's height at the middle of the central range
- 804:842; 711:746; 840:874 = 1.4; 313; 391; 370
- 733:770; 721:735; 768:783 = 0.3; 308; 344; 326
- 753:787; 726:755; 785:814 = -3.0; 304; 331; 318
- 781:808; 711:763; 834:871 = 1.1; 317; 388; 352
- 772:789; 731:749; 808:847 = -0.8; 298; 361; 327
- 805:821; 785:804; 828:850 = 1.1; 335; 383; 355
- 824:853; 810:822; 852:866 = -1.7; 332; 388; 361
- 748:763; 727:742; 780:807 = -0.9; 297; 337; 311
